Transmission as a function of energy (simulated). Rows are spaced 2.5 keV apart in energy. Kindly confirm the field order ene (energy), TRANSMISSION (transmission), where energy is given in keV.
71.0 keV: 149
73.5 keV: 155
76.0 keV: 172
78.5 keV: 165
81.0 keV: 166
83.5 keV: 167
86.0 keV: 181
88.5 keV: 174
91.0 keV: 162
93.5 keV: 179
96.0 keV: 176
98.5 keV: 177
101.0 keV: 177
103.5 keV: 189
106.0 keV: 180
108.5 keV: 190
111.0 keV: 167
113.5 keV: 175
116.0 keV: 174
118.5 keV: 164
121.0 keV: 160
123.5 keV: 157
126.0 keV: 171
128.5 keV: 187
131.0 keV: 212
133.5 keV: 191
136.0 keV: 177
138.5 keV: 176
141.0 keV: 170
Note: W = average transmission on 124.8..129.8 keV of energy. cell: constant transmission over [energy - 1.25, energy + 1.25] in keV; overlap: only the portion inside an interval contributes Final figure 179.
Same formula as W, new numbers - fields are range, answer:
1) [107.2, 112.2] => 179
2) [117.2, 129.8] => 168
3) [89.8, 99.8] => 174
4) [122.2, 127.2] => 164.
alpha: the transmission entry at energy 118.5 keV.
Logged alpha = 164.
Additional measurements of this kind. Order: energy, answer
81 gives 166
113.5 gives 175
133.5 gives 191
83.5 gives 167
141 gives 170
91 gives 162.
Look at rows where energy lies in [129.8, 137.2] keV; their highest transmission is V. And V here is 212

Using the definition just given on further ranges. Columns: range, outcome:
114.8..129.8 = 187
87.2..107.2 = 189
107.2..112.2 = 190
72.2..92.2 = 181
